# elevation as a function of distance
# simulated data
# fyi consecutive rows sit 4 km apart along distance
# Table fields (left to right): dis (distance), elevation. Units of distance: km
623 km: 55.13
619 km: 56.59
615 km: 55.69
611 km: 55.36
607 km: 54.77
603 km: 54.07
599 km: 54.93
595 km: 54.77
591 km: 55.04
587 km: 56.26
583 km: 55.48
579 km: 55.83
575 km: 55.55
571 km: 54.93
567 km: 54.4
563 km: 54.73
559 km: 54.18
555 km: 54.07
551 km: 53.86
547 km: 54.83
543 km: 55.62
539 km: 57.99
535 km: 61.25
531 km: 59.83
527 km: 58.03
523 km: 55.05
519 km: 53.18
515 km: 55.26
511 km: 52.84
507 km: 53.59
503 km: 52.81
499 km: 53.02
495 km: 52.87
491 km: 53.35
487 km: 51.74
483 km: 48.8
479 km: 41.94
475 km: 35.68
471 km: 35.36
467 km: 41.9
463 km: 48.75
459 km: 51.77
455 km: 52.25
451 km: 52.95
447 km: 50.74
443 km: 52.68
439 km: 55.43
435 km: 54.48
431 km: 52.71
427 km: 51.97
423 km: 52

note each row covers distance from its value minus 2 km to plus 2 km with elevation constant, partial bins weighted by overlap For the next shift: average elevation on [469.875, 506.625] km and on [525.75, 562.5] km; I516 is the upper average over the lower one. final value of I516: 1.2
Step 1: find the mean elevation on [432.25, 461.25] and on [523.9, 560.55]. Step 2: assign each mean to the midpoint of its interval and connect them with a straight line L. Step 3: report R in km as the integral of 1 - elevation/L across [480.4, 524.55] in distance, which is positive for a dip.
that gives 1.8 km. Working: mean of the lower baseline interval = 52.9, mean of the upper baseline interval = 56.6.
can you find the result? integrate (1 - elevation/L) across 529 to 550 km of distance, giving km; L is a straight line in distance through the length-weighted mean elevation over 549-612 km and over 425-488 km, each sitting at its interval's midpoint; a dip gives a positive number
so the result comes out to -1.95 km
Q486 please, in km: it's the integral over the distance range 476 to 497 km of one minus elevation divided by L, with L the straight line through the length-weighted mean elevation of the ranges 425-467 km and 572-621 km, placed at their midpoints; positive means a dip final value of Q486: 1.5 km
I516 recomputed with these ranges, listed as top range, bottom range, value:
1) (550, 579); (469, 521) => 1.11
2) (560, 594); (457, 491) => 1.23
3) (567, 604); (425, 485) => 1.14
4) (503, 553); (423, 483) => 1.15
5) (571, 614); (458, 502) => 1.18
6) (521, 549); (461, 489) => 1.32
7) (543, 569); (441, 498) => 1.13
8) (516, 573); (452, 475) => 1.23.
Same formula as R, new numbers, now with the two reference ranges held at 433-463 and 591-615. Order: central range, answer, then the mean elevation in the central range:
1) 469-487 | 3.9 km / 41.7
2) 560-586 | -0.3 km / 55.2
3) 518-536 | -1.2 km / 57.5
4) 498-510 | 0.1 km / 53.1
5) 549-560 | 0.0 km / 54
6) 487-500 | 0.1 km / 52.9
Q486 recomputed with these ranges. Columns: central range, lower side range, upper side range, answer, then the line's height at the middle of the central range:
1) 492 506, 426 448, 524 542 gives 0.95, 56.8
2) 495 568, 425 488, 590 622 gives -4.63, 51.9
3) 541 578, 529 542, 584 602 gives 1.86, 57.6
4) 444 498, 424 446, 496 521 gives 5.67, 53.3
